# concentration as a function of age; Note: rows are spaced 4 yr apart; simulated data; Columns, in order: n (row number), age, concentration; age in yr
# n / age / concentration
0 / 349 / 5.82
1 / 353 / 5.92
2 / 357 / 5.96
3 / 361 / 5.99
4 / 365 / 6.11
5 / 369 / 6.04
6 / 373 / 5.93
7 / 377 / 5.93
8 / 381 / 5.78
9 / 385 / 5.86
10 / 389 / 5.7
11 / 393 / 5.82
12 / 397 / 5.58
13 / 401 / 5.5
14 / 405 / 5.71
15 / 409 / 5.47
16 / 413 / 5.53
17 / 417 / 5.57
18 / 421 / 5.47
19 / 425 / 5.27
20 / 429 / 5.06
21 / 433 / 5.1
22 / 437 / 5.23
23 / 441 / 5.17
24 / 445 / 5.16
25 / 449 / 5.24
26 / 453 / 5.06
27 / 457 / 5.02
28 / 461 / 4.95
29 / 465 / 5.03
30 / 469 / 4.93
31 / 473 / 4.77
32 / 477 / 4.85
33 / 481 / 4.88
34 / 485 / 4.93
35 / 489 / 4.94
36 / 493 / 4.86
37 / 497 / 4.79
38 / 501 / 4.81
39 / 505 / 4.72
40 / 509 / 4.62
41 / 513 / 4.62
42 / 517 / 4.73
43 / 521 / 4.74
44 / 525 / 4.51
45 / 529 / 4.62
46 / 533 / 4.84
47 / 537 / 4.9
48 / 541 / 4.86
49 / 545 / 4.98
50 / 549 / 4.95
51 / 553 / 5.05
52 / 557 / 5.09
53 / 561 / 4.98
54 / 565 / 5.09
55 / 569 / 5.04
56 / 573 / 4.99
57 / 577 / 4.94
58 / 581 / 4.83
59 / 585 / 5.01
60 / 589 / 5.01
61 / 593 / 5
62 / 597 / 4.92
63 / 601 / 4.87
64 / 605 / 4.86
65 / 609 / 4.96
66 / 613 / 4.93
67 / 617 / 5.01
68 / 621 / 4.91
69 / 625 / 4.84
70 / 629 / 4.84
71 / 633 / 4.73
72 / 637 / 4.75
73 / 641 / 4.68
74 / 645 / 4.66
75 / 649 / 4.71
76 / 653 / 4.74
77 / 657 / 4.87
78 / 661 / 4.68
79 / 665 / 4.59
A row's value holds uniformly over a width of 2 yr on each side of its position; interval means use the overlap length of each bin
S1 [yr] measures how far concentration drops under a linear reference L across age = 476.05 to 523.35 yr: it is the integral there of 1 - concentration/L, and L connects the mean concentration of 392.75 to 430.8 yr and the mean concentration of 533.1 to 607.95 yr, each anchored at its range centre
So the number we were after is 3.7 yr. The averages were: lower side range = 5.49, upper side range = 4.96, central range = 4.79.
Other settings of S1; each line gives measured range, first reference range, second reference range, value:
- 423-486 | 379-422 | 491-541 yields 2.10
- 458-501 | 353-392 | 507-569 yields 2.73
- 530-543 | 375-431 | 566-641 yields 0.73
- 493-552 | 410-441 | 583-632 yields 3.87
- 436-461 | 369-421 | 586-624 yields 1.73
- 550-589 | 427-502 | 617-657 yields -1.11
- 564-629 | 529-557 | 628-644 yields -1.75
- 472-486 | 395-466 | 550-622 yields 0.89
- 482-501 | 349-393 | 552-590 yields 1.74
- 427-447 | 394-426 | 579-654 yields 1.09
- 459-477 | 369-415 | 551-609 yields 1.69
